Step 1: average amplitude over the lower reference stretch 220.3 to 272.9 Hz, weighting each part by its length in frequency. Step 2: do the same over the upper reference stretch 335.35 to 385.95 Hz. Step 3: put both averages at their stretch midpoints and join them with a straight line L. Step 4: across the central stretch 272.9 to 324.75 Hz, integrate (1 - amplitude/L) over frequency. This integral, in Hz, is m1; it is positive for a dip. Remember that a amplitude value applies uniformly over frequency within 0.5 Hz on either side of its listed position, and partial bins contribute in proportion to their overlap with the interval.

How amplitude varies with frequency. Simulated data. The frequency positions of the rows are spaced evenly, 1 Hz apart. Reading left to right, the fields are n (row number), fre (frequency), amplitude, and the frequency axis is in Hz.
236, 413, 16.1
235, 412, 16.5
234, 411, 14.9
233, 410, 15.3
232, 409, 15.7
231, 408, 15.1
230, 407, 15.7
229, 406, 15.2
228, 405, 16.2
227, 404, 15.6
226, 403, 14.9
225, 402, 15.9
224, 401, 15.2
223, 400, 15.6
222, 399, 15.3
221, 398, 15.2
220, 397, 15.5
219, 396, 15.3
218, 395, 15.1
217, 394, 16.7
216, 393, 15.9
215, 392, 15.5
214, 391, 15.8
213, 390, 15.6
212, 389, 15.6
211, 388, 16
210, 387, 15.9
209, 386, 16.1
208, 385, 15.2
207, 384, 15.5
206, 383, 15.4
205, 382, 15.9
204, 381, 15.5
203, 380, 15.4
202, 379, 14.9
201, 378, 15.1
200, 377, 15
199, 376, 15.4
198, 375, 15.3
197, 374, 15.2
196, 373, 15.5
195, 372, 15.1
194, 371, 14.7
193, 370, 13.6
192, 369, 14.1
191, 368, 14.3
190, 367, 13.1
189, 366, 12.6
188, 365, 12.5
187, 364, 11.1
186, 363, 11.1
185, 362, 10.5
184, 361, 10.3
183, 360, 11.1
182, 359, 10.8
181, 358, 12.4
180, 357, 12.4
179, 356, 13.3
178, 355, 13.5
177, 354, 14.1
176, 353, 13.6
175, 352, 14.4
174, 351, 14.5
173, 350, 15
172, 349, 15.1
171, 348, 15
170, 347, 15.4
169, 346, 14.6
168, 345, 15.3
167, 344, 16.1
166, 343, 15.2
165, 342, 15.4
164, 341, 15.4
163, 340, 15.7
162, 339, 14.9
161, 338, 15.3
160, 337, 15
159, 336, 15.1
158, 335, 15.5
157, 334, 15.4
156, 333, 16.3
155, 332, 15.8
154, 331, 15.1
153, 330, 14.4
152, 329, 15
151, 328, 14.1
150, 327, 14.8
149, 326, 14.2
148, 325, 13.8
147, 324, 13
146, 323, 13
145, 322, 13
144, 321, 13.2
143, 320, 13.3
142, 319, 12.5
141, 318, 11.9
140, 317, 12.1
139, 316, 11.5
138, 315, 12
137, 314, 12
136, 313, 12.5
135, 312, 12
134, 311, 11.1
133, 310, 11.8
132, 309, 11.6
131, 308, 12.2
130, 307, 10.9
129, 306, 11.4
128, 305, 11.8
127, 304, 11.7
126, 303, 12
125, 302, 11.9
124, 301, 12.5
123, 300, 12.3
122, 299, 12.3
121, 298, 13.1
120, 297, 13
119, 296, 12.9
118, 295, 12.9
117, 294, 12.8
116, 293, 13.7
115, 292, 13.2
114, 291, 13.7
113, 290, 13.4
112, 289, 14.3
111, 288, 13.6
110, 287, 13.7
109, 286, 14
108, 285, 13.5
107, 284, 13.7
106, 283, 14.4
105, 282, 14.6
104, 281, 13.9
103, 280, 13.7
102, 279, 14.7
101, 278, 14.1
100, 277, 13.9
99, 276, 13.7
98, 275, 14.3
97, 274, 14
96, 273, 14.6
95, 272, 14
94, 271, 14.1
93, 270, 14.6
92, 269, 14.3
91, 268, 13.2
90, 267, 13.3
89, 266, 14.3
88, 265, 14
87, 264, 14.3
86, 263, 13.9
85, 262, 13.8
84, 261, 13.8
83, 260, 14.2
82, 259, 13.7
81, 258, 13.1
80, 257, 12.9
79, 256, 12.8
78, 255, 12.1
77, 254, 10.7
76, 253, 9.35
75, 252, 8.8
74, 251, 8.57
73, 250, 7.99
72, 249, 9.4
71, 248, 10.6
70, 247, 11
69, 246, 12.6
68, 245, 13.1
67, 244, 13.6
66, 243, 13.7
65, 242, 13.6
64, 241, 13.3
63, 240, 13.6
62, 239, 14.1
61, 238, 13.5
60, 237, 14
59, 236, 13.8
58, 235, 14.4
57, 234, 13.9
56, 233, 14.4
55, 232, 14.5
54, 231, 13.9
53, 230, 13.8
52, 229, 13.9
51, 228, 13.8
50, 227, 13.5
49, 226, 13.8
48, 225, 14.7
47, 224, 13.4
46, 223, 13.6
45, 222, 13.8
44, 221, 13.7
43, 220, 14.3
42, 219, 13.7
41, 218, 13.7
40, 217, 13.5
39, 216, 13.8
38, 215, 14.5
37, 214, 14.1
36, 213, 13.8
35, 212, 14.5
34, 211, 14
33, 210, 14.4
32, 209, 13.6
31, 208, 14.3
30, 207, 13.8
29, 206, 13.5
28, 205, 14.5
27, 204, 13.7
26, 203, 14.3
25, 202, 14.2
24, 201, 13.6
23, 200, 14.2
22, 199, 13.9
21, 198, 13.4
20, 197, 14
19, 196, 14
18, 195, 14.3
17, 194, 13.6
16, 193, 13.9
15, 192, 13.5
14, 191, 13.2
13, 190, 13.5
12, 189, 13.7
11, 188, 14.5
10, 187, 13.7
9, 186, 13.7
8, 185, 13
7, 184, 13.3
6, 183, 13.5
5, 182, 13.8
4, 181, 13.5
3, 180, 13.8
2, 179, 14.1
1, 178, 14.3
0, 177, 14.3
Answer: 2.6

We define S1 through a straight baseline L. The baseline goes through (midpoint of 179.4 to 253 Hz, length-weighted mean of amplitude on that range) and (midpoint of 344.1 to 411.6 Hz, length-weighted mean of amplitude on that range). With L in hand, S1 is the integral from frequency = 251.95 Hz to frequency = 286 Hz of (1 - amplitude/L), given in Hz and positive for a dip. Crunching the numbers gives 0.7 Hz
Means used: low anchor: 13.4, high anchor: 14.6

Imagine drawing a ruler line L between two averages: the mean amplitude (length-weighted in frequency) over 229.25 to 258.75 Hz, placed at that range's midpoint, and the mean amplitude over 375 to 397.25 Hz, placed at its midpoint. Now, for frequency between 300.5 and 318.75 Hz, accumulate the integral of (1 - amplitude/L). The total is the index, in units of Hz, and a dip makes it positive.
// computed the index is 2.7 Hz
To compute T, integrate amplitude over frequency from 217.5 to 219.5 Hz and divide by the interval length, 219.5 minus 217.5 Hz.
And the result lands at 13.7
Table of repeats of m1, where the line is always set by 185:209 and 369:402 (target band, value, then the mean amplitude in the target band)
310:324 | 2.4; 12.3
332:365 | 2.3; 14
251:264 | 1.8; 12.4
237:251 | 2.0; 12.2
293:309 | 2.6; 12.3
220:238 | 0.2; 13.9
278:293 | 0.7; 13.9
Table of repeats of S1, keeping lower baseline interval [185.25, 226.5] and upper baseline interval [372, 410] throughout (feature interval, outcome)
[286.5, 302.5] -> 1.7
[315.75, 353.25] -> 1.4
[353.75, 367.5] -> 2.9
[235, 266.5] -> 3.8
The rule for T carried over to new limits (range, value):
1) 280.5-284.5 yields 14.2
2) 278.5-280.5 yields 14.2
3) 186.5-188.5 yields 14.1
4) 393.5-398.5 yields 15.6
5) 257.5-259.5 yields 13.4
